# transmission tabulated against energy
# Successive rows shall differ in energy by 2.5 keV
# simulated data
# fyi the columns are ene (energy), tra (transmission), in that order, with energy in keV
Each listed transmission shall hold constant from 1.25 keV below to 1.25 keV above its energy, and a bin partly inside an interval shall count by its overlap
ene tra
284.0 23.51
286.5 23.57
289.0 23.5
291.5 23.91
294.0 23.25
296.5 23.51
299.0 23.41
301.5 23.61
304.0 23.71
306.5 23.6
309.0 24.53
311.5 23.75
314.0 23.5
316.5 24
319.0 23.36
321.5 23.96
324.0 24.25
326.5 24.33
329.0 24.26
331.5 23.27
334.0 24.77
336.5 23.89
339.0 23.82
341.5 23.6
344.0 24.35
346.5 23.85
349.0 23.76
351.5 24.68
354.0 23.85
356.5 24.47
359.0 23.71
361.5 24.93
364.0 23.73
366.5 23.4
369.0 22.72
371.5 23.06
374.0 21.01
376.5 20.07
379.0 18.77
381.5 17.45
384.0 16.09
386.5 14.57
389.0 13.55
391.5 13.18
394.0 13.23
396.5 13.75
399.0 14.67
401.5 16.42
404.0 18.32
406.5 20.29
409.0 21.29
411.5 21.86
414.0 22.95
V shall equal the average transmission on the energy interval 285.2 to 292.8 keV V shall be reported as 23.7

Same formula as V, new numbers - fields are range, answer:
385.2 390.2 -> 14.1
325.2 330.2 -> 24.3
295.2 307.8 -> 23.6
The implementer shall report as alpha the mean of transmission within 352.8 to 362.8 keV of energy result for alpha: 24.2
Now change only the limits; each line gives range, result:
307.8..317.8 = 23.9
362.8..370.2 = 23.3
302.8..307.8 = 23.7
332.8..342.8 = 24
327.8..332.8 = 23.8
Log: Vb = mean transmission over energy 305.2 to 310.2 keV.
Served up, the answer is 24.1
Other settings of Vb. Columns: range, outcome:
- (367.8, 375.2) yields 22.3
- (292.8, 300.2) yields 23.4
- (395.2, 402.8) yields 15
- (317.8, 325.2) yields 23.9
